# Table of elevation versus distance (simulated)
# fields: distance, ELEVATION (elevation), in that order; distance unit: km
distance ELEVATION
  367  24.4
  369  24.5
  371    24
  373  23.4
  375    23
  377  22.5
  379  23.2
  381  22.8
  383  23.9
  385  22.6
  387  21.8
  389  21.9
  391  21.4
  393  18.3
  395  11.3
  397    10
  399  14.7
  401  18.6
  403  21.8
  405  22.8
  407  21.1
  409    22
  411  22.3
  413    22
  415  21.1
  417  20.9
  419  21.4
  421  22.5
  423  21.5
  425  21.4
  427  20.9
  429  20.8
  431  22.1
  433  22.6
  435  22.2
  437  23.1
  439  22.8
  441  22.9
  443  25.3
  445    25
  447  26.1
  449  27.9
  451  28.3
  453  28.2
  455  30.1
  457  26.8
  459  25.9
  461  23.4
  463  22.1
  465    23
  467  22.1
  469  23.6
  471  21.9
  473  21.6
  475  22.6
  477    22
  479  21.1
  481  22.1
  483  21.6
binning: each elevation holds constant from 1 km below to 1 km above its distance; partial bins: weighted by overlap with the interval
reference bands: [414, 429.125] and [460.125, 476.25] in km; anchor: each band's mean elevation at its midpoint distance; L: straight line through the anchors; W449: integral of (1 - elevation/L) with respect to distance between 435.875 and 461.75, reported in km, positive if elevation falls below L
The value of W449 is -4.46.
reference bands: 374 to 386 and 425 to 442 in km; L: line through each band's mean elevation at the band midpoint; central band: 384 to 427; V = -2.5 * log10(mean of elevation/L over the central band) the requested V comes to 0.13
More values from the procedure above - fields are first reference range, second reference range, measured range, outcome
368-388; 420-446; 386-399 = 0.31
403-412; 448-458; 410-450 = 0.11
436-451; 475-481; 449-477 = -0.06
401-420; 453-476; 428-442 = 0.02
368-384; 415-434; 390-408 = 0.26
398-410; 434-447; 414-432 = 0.03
